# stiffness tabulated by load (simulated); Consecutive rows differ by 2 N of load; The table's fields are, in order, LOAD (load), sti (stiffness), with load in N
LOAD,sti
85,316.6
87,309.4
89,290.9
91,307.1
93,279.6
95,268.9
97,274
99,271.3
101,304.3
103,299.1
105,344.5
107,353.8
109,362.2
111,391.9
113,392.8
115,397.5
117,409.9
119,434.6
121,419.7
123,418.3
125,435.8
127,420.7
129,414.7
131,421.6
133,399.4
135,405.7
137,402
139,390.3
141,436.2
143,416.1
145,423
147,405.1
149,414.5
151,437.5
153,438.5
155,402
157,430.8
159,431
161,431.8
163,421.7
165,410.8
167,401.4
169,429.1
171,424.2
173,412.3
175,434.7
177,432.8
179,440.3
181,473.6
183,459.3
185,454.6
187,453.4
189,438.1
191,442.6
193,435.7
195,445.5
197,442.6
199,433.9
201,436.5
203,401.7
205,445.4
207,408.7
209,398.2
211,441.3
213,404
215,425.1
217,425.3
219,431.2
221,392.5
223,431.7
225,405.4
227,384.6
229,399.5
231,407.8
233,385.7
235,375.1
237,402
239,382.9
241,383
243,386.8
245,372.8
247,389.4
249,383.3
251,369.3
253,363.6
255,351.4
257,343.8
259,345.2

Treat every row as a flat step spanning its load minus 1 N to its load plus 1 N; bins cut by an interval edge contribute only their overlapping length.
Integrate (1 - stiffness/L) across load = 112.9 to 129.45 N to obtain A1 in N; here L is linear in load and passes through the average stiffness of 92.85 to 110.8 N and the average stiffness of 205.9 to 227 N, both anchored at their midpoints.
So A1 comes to -4.44 N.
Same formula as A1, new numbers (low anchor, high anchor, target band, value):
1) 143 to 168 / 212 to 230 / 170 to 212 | -2.1 N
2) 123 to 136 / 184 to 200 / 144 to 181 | 0.5 N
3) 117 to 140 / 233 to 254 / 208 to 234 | -1.5 N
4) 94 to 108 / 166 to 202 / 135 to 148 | -1.5 N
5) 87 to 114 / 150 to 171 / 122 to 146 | -2.5 N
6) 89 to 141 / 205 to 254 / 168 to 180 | -1.4 N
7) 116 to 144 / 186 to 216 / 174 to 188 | -0.8 N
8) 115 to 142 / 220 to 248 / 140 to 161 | -0.7 N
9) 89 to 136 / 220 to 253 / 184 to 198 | -2.4 N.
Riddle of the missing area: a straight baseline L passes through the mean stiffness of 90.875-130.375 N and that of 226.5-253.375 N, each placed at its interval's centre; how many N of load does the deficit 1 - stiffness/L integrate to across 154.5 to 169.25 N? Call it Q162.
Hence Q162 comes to -1.9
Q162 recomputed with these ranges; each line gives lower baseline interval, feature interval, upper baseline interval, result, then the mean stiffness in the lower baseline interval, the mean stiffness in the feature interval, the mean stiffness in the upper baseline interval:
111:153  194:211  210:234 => -0.6 N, 415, 427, 411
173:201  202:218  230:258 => -0.1 N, 444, 419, 378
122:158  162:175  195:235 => 0.0 N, 417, 418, 416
